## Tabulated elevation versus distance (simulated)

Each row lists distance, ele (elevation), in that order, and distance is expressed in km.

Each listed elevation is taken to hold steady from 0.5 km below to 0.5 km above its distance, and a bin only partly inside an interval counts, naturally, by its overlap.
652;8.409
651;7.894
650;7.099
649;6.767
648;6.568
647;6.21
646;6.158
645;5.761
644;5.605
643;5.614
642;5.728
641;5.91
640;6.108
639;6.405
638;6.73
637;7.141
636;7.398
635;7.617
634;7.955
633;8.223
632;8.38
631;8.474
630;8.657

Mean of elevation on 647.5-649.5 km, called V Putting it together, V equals 6.67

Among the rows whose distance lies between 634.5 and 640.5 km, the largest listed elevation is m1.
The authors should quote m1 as 7.617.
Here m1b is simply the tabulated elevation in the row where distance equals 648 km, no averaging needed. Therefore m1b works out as 6.568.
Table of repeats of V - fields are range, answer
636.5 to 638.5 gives 6.94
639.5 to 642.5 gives 5.92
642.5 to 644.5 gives 5.61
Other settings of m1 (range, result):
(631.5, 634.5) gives 8.38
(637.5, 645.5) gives 6.73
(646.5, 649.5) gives 6.767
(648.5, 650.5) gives 7.099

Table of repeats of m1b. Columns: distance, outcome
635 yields 7.617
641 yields 5.91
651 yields 7.894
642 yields 5.728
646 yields 6.158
